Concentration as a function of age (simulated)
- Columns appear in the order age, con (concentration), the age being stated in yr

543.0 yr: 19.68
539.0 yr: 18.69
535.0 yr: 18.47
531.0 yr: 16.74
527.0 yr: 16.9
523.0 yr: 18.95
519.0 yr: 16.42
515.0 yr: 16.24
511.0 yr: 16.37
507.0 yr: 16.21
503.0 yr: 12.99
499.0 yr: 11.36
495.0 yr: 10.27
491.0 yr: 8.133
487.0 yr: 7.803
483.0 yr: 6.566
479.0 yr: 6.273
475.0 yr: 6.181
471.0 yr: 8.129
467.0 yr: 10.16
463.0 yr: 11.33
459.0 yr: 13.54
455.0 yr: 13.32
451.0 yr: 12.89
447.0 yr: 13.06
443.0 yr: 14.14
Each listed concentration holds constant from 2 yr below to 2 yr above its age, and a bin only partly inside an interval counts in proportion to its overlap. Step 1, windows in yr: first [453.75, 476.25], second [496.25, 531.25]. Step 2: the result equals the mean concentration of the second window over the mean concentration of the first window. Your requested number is 1.5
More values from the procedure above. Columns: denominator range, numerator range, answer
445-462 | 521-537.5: 1.36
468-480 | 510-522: 2.30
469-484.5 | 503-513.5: 2.30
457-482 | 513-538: 1.89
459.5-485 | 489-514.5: 1.52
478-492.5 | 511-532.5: 2.35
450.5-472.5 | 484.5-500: 0.79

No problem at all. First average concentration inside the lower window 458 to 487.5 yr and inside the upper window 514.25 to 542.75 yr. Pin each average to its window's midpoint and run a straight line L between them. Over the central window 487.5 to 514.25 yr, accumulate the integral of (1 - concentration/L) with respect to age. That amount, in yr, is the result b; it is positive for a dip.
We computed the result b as 1.9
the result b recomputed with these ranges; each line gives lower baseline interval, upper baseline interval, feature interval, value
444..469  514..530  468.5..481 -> 6.13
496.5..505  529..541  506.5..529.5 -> -2.94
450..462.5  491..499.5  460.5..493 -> 9.54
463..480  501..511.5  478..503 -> 6.71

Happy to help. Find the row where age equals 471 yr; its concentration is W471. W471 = 8.129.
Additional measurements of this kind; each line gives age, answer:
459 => 13.54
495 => 10.27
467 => 10.16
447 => 13.06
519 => 16.42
